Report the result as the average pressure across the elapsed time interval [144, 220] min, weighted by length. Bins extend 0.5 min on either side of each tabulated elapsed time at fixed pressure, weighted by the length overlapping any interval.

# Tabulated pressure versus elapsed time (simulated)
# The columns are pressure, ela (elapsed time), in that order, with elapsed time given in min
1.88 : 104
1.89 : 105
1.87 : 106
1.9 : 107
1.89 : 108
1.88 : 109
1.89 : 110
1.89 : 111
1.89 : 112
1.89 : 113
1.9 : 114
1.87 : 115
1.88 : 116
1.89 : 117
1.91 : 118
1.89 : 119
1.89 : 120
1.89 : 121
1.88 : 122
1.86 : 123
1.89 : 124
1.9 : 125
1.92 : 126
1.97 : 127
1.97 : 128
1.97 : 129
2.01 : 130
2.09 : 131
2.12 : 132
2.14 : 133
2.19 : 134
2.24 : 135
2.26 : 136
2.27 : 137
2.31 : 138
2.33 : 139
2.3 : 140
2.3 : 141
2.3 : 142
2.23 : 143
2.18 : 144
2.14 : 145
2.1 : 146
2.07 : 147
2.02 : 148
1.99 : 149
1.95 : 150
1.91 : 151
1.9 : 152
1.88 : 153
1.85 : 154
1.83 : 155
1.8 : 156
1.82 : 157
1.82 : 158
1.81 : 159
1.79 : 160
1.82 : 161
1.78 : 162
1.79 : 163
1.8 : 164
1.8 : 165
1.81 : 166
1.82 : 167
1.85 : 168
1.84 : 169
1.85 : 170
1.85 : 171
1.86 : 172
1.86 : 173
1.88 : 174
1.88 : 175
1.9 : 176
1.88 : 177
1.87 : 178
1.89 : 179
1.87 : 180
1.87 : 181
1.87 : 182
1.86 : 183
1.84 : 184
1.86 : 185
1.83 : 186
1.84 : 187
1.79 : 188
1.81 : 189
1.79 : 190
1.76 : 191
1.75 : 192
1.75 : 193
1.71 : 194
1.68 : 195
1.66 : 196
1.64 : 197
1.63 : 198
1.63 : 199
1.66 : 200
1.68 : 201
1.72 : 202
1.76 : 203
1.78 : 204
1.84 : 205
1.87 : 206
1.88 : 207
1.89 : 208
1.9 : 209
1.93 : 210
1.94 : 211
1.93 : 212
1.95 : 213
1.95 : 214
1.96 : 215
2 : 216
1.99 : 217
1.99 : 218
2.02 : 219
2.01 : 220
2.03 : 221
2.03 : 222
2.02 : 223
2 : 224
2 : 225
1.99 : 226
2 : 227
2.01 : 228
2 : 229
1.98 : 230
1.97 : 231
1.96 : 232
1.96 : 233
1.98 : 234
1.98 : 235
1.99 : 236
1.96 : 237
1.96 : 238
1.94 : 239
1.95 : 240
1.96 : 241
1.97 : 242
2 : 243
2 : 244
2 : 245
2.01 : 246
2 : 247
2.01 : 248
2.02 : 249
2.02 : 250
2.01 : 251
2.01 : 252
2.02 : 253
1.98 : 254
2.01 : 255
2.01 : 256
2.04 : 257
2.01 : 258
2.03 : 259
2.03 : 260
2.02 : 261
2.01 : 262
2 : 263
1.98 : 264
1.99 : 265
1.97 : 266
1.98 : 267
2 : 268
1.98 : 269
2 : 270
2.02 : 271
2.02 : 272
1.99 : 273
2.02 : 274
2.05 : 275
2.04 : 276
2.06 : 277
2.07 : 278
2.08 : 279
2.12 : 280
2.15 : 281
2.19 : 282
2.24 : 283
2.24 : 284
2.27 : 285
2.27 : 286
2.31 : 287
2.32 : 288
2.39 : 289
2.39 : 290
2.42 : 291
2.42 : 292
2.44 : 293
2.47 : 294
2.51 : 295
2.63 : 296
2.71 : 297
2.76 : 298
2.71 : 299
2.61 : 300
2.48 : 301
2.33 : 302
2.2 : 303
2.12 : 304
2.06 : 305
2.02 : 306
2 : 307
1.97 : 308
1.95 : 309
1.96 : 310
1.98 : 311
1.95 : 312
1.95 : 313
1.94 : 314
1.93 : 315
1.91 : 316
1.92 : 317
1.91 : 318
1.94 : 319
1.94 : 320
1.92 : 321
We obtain 1.85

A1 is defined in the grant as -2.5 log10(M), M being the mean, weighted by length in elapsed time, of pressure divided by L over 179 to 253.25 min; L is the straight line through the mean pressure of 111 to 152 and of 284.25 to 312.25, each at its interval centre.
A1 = 0.15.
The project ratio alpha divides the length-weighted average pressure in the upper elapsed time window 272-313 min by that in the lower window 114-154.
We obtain 1.1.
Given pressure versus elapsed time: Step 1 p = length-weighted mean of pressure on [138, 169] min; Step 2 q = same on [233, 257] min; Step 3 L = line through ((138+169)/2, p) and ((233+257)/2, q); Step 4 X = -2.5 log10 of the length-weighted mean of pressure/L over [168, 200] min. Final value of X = 0.10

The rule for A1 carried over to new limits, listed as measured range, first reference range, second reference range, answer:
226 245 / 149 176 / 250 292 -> 0.02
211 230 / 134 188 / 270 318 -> 0.04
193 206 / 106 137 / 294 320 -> 0.20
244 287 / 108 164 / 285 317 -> 0.08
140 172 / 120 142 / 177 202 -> 0.01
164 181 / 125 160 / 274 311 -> 0.13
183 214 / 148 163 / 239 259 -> 0.08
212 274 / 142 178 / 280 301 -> 0.12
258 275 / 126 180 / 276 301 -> 0.15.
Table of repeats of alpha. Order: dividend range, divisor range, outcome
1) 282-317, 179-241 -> 1.20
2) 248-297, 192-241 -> 1.13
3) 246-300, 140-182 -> 1.13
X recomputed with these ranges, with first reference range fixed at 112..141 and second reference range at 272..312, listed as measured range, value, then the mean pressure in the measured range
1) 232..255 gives 0.102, 1.99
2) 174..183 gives 0.119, 1.88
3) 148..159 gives 0.101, 1.88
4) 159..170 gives 0.148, 1.81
